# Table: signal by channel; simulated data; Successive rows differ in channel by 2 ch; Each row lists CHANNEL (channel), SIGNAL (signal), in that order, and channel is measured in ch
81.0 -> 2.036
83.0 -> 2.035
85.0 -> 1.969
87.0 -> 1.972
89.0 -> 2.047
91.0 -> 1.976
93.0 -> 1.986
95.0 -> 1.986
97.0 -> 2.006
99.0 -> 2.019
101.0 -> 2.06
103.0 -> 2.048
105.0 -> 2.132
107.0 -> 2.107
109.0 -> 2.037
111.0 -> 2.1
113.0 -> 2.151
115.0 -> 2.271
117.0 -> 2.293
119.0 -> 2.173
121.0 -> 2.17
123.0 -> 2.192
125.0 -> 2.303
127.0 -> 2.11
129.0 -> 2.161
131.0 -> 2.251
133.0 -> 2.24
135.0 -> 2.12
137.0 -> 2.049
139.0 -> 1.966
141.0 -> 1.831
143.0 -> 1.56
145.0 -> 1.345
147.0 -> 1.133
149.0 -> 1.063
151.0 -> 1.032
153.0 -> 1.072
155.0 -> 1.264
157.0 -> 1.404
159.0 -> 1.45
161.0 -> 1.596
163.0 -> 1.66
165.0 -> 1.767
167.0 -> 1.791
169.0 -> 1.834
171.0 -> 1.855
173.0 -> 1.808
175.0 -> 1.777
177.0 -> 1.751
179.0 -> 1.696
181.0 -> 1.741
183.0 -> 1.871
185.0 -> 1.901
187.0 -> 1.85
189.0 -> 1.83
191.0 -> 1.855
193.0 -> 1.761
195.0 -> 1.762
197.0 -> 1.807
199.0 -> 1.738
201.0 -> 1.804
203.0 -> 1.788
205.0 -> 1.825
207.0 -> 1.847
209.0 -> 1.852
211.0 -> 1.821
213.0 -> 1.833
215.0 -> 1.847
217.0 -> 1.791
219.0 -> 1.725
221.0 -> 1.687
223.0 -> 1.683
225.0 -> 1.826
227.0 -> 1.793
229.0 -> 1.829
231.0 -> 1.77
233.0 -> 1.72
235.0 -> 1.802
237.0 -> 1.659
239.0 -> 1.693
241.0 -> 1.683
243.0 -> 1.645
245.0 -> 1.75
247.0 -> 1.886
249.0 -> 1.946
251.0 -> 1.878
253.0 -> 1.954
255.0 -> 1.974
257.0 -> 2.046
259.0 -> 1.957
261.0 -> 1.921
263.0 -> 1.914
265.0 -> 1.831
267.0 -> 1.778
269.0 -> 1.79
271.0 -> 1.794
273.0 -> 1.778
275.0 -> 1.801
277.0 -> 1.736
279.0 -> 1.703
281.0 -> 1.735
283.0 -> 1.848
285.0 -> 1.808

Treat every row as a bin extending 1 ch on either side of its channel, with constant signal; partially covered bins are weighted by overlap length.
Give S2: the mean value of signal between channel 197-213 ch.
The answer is 1.81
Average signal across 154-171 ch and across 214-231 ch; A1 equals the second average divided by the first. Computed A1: 1.1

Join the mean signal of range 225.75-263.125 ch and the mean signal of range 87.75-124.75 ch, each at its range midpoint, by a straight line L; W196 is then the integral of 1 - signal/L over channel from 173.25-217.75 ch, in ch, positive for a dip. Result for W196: 2.7 ch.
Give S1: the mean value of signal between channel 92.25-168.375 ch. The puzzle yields 1.87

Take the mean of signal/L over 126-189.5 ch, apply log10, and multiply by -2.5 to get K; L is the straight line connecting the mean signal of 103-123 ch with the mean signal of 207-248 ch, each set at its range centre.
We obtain 0.17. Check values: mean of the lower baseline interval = 2.16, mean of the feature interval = 1.71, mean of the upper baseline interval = 1.77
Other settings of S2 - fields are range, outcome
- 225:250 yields 1.77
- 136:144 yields 1.85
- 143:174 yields 1.47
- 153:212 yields 1.74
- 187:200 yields 1.8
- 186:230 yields 1.8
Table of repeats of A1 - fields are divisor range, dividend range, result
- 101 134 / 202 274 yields 0.84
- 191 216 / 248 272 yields 1.05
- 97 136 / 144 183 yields 0.71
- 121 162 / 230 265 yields 1.07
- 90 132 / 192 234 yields 0.84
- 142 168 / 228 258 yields 1.30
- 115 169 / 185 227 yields 1.01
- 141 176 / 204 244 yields 1.17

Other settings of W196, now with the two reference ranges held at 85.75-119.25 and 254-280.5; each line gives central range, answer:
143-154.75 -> 4.9 ch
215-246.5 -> 2.6 ch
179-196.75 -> 1.3 ch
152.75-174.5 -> 4.1 ch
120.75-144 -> -0.5 ch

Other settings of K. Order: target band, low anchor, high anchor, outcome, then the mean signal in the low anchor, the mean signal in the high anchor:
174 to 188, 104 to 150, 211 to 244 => 0.037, 1.99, 1.75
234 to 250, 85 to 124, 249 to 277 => 0.086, 2.09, 1.88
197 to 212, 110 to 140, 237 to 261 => 0.089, 2.17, 1.85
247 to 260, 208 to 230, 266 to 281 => -0.104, 1.79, 1.77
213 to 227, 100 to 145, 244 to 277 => 0.098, 2.09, 1.87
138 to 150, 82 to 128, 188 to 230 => 0.316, 2.09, 1.8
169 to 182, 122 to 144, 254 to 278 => 0.131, 2.07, 1.86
